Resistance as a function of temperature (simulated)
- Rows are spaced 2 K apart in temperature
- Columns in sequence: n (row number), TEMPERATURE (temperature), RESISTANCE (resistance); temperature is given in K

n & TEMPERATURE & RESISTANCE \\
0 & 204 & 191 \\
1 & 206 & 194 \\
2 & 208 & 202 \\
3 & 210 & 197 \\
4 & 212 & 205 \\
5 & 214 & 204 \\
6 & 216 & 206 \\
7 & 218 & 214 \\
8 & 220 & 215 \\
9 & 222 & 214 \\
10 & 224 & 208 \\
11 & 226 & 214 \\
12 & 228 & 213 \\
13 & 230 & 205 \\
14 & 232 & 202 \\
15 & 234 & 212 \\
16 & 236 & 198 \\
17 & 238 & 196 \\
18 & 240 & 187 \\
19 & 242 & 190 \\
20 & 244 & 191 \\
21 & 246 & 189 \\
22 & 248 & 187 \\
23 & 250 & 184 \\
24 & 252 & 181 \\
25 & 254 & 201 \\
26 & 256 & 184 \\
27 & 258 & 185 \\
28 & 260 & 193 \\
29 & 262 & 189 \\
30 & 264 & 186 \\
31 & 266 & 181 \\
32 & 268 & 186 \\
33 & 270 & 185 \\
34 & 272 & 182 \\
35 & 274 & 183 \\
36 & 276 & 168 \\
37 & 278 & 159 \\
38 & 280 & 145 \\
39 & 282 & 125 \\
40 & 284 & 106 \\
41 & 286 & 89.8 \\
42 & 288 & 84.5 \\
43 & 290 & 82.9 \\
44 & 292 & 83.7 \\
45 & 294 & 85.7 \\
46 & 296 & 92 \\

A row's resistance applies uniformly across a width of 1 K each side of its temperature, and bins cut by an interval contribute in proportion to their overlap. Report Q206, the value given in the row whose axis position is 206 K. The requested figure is 194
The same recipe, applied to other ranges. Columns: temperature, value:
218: 214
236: 198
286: 89.8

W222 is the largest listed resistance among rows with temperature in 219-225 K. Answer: 215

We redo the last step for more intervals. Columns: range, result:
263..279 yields 186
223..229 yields 214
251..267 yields 201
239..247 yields 191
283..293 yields 106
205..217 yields 206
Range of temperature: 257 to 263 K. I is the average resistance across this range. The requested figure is 189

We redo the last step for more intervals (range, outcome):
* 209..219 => 205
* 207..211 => 200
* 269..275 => 183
